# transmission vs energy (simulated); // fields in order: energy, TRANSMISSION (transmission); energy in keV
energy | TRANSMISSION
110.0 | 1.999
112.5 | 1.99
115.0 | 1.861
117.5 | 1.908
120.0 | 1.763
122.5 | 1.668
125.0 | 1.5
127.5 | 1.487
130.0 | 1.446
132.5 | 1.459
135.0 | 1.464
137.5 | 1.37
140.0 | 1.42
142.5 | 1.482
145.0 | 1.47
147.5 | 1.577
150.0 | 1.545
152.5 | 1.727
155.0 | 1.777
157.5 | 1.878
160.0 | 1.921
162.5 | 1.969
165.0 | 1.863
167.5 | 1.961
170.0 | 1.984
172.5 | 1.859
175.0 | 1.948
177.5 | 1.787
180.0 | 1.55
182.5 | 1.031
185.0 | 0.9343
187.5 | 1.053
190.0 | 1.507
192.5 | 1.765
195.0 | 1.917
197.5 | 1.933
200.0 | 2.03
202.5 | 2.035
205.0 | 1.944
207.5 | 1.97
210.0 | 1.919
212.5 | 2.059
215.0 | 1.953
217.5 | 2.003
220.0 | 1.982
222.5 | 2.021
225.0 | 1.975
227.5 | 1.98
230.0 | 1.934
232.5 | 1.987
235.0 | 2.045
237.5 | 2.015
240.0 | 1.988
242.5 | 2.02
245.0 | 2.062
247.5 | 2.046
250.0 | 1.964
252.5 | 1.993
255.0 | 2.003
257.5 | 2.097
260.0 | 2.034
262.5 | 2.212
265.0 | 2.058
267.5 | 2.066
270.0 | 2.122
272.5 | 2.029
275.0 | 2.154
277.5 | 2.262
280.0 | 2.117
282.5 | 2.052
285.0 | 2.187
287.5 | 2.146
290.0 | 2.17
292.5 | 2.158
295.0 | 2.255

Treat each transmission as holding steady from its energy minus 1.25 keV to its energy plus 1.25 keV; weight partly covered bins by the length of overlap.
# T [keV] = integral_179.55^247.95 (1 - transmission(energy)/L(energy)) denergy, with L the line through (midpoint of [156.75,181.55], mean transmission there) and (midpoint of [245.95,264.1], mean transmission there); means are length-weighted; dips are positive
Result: 4.1 keV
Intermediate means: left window 1.86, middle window 1.85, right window 2.05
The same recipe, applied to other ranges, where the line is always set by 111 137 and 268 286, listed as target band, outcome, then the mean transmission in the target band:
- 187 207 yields 0.8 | 1.81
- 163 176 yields -1.0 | 1.93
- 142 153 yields 1.1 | 1.55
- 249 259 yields 0.2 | 2.02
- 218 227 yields -0.2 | 1.99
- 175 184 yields 1.5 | 1.51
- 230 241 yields 0.0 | 2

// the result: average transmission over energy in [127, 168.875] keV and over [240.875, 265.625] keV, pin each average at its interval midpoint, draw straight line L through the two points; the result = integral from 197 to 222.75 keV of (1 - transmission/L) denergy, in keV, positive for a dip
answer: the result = -1.5 keV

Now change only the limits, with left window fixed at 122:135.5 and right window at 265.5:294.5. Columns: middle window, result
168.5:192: 2.5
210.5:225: -1.0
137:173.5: -2.6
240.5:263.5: -0.3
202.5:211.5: -0.7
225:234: -0.2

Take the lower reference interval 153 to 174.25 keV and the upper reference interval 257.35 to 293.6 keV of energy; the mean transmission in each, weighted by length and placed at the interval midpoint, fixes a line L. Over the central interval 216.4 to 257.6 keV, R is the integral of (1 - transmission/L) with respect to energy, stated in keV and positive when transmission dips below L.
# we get 0.8 keV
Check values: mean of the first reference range 1.9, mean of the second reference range 2.12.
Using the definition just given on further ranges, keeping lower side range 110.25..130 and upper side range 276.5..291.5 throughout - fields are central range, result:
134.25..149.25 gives 2.7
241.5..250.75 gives 0.1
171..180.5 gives 0.3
